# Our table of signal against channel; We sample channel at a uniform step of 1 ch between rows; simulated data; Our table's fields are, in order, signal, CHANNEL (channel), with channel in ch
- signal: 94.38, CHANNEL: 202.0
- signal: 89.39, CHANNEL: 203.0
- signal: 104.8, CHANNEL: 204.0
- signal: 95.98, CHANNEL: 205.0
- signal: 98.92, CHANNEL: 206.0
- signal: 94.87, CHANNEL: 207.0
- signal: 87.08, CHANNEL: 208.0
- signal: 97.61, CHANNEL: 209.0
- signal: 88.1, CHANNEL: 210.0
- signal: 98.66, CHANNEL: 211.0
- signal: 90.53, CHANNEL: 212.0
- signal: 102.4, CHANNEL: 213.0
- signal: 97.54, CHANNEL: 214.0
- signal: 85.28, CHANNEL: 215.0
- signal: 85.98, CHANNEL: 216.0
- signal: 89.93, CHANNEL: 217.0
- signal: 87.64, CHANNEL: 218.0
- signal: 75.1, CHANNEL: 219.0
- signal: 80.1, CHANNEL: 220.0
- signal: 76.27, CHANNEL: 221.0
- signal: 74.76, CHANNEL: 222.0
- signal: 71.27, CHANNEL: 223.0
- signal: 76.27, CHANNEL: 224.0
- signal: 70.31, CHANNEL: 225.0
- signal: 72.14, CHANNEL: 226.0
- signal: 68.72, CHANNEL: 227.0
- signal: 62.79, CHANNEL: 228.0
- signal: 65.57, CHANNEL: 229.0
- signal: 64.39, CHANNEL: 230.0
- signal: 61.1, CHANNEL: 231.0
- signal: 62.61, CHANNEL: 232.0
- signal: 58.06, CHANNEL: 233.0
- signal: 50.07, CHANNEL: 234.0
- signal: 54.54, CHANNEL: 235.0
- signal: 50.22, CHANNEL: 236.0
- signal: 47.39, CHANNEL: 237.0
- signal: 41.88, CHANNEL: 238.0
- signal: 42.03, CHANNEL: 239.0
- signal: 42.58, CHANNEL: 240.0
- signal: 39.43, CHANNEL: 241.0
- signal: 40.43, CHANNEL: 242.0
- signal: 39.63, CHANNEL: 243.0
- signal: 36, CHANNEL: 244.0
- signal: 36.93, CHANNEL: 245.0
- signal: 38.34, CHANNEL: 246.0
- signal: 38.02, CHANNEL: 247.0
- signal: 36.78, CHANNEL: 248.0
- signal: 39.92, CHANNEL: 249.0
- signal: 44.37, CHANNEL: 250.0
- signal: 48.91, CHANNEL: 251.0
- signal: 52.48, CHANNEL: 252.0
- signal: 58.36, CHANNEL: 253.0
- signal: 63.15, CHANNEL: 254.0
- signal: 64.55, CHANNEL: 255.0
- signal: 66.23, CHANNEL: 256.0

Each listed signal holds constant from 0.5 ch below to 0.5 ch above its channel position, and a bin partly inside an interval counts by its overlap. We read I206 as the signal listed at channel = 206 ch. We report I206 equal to 98.92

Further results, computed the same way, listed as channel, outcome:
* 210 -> 88.1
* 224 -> 76.27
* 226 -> 72.14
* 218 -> 87.64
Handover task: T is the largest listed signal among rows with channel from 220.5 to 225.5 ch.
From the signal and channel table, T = 76.27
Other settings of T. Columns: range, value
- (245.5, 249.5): 39.92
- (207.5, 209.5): 97.61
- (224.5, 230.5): 72.14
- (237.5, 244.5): 42.58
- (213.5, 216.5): 97.54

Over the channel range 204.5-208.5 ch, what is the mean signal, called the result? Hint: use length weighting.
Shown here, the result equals 94.2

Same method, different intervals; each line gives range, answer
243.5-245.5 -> 36.5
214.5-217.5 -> 87.1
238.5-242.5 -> 41.1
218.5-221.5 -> 77.2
